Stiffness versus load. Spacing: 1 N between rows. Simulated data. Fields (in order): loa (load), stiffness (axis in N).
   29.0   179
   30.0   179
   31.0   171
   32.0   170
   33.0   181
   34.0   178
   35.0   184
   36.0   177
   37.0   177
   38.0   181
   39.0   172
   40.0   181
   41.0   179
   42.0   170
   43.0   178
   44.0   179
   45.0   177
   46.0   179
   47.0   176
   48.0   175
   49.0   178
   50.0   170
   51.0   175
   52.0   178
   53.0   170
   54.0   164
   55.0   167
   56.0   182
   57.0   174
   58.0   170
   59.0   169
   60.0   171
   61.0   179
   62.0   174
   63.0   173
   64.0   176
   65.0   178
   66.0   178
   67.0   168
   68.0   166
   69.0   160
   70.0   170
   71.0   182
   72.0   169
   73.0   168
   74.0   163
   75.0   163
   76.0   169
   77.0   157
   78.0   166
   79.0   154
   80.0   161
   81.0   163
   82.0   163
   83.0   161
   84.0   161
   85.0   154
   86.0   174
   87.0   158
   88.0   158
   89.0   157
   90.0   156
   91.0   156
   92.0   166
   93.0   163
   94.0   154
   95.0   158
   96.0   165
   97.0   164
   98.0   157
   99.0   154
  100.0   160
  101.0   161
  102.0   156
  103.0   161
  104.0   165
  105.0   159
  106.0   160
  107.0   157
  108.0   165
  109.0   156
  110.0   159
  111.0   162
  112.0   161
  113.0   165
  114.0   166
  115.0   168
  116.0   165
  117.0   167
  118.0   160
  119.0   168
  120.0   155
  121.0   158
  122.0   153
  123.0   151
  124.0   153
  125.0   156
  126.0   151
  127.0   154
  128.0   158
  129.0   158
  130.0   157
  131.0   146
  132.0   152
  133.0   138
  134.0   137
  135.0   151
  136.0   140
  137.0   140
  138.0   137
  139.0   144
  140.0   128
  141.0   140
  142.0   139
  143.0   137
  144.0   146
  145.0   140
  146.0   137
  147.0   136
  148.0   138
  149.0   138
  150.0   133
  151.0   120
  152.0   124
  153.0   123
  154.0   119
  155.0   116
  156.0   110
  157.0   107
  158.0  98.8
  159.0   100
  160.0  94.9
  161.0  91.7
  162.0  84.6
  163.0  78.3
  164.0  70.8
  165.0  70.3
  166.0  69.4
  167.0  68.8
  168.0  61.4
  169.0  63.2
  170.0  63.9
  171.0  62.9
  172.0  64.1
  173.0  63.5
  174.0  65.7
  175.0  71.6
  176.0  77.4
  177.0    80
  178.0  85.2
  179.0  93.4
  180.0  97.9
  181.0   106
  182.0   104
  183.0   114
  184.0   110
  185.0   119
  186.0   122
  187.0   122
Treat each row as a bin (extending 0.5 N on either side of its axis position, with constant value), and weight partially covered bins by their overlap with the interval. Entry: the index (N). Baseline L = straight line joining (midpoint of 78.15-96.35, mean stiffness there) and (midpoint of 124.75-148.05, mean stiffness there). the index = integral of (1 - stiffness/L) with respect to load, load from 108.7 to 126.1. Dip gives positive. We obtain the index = -1.1 N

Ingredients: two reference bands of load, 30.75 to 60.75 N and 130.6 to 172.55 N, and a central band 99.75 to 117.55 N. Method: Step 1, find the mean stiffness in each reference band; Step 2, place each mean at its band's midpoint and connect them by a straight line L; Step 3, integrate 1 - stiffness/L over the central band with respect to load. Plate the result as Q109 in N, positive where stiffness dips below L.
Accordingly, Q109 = -3.0 N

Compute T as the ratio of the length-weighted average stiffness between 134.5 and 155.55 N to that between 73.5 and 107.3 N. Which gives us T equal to 0.84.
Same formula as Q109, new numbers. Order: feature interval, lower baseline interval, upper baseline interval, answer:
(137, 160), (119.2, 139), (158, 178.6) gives -3.0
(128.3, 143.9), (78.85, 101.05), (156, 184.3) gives -3.7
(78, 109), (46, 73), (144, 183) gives -2.6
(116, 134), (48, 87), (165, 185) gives -4.9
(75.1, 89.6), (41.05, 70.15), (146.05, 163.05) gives -0.4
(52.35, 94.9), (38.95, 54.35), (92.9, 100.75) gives 0.1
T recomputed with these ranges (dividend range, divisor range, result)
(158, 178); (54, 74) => 0.43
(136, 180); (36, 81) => 0.60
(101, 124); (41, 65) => 0.92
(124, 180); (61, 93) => 0.69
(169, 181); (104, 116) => 0.47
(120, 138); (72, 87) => 0.92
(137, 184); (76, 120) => 0.64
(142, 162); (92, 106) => 0.76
